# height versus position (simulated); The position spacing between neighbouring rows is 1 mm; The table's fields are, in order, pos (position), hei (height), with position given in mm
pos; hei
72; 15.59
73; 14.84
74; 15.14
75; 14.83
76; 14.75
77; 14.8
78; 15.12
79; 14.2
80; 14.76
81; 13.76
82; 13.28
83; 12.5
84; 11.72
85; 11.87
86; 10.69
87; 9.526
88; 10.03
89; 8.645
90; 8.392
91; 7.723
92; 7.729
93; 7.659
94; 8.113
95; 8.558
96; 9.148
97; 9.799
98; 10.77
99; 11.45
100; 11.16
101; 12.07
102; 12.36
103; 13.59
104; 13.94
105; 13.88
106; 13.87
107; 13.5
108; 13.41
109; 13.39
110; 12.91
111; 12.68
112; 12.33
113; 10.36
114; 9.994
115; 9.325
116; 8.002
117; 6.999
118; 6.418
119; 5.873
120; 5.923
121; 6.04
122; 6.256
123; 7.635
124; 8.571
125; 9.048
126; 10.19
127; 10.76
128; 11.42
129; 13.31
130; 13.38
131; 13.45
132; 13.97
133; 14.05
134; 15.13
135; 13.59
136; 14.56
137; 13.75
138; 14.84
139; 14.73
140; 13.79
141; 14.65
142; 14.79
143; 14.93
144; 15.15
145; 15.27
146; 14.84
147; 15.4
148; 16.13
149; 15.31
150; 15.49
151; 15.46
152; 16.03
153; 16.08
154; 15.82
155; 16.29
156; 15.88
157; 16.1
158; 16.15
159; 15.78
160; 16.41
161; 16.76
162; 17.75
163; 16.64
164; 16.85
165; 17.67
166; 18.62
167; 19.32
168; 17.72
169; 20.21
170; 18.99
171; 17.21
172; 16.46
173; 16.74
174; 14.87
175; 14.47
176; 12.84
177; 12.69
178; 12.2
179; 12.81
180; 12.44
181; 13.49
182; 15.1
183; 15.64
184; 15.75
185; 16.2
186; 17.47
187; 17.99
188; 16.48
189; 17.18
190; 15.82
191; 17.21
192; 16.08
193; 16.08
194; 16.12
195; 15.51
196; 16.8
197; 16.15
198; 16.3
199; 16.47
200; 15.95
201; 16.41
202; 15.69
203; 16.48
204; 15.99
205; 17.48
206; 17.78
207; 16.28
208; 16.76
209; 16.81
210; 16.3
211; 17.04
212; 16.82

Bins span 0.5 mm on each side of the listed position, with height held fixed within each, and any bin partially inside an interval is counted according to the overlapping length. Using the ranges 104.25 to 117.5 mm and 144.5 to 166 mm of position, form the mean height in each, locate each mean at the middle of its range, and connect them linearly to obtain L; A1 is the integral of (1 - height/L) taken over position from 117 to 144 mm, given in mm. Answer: 4.40 mm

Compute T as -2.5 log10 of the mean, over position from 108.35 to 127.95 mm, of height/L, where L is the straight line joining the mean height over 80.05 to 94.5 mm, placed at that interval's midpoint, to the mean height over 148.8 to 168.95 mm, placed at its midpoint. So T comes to 0.37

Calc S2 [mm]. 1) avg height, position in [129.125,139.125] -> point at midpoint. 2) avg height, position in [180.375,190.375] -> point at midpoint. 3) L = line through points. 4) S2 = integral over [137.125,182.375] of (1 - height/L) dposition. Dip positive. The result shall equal -1.91 mm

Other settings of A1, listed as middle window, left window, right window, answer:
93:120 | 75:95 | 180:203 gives 3.3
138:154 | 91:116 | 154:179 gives -0.6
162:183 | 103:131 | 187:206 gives -1.9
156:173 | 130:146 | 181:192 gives -2.1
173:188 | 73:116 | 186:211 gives 1.0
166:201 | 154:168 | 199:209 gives 1.5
